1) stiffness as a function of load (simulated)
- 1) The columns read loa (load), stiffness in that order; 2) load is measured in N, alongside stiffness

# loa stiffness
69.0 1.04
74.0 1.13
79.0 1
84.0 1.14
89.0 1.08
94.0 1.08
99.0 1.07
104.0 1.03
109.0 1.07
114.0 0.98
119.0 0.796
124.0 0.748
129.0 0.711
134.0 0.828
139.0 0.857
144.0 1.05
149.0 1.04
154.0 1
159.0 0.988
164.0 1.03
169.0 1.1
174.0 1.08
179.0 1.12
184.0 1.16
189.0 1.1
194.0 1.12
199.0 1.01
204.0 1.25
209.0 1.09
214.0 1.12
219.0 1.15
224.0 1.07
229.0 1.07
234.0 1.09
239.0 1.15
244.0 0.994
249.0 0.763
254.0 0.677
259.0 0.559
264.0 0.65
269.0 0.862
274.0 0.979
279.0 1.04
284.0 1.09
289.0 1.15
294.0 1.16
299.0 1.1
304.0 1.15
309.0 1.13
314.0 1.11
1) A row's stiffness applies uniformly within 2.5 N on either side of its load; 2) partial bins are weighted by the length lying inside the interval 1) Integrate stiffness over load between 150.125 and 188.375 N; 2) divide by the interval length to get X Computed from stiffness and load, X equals 1.07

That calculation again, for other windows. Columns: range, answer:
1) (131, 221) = 1.06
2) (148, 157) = 1.01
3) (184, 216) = 1.12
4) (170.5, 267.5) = 1.01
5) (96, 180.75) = 0.97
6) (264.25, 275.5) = 0.861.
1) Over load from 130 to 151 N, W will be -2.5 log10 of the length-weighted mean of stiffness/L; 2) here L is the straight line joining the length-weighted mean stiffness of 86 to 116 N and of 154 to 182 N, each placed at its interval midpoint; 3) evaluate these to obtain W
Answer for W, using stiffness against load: 0.146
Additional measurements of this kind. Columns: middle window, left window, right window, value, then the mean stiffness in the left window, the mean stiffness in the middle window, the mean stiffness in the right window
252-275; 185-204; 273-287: 0.40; 1.11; 0.732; 1.05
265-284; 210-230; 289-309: 0.18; 1.1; 0.953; 1.14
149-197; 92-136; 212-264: -0.15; 0.923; 1.07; 0.948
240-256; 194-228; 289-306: 0.31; 1.11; 0.847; 1.14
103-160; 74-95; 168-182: 0.19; 1.08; 0.92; 1.1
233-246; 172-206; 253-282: -0.18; 1.12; 1.08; 0.806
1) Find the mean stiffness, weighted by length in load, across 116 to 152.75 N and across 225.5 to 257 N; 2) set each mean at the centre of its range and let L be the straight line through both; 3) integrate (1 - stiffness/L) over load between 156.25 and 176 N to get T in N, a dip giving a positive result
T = -3.4 N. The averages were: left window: 0.868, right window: 0.955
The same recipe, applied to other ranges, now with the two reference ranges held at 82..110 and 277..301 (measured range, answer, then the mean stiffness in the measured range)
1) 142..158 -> 0.90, 1.03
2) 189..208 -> -0.44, 1.12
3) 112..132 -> 5.12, 0.805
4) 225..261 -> 6.19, 0.912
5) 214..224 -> -0.22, 1.12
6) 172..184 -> -0.24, 1.11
